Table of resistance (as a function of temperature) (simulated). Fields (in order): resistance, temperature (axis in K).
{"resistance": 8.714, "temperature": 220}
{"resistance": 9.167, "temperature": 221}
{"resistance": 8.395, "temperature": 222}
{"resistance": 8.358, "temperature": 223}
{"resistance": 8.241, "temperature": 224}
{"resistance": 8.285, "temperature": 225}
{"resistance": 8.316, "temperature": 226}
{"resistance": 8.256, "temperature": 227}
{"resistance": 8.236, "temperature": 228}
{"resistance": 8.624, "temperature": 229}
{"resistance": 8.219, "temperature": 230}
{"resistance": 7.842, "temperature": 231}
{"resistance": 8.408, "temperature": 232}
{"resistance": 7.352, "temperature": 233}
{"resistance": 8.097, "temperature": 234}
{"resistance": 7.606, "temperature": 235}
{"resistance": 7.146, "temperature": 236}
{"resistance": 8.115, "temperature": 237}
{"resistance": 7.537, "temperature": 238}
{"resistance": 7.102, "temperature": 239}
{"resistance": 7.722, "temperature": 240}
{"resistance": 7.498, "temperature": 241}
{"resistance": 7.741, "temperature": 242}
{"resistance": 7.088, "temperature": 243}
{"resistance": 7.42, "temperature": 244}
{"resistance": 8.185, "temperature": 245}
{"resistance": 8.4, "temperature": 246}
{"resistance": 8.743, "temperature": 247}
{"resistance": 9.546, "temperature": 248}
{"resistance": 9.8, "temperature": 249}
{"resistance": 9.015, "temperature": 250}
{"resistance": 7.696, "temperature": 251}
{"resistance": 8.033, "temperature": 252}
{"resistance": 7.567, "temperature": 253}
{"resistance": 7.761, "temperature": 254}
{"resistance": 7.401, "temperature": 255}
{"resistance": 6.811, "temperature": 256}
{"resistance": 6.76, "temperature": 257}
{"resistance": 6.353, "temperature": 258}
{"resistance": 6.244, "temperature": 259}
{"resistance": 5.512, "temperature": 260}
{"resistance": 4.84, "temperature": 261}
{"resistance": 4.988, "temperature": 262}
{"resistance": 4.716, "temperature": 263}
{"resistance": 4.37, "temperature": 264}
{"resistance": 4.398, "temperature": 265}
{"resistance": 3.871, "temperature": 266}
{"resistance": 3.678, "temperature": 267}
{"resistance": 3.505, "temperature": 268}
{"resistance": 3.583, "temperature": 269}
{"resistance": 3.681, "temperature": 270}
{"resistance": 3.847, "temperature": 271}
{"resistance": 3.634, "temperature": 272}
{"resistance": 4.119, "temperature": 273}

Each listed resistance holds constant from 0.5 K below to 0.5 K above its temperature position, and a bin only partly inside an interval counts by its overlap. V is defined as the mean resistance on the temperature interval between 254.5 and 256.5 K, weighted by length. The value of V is 7.11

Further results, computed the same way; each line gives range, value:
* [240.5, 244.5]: 7.44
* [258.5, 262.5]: 5.4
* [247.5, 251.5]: 9.01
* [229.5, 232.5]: 8.16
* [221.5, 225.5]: 8.32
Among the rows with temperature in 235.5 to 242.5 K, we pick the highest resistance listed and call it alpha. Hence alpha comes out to 8.115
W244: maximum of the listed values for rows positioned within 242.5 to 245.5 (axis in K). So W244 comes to 8.185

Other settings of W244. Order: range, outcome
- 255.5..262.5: 6.811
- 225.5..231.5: 8.624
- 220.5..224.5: 9.167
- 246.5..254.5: 9.8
